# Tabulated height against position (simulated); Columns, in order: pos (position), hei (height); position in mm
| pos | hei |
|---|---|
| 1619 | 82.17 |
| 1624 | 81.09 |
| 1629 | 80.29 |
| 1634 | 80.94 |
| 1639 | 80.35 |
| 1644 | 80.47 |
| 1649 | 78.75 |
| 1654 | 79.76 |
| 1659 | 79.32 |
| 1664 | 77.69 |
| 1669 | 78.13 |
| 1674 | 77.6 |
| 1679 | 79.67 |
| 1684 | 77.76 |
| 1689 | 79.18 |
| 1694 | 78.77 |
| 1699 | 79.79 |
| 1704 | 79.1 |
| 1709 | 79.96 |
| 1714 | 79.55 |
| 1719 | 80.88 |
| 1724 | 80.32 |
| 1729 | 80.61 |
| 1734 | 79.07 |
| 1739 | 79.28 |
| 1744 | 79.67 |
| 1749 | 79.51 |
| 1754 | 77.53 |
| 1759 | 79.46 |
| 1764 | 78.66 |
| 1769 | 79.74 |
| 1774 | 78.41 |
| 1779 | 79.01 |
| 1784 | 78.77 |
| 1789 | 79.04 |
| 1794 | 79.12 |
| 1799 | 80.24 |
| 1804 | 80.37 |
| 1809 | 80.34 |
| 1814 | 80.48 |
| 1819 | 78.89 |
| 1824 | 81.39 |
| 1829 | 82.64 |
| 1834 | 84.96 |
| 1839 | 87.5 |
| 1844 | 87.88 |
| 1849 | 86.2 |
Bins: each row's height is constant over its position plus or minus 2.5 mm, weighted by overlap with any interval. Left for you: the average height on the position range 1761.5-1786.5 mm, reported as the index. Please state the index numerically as 78.9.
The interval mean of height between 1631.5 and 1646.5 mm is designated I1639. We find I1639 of 80.6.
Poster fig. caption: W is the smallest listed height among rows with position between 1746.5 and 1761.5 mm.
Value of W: 77.53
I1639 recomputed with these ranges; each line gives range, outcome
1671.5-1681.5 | 78.6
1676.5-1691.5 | 78.9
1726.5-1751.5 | 79.6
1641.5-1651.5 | 79.6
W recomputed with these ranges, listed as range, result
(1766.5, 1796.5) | 78.41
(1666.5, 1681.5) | 77.6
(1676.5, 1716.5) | 77.76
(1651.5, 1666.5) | 77.69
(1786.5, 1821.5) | 78.89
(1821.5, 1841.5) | 81.39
